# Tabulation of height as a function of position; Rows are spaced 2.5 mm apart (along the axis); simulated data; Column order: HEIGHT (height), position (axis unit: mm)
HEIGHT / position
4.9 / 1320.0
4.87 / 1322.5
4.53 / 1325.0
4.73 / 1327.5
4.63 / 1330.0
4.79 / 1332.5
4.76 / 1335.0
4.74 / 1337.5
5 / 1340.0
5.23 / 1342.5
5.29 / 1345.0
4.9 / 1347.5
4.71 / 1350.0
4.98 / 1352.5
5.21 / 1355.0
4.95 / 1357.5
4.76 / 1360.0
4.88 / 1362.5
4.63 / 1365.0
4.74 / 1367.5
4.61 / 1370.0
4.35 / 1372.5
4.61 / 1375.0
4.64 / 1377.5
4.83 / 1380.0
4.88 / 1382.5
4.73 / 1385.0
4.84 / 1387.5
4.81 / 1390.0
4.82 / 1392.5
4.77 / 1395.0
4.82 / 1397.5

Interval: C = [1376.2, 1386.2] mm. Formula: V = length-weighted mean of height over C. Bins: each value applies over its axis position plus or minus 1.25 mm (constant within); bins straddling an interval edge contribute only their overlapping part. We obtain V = 4.77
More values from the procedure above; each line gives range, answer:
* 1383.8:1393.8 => 4.8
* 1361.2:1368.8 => 4.75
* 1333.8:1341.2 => 4.83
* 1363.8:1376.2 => 4.59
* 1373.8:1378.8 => 4.63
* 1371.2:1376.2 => 4.48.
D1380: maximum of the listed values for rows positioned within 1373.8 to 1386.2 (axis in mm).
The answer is 4.88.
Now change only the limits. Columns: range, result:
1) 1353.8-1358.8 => 5.21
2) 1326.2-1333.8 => 4.79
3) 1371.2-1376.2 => 4.61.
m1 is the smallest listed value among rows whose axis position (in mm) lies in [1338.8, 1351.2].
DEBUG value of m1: 4.71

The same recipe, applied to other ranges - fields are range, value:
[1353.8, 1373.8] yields 4.35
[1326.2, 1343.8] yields 4.63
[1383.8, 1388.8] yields 4.73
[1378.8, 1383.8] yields 4.83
